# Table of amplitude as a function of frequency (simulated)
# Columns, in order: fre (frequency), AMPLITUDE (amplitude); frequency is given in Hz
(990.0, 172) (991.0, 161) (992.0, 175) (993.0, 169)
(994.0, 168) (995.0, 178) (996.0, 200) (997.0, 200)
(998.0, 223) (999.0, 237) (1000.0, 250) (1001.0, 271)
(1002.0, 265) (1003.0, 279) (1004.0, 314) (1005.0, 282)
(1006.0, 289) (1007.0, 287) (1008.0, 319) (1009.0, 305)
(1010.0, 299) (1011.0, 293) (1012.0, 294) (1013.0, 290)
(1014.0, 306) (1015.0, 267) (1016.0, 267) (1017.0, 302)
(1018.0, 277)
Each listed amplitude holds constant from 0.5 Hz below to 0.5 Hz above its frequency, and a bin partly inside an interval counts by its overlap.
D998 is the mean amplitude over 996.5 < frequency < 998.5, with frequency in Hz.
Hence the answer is 212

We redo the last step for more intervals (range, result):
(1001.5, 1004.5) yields 286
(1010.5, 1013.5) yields 292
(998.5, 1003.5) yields 260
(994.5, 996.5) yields 189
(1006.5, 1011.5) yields 301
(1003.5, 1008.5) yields 298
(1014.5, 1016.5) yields 267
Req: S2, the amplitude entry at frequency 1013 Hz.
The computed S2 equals 290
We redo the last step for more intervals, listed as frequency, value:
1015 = 267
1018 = 277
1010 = 299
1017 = 302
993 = 169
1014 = 306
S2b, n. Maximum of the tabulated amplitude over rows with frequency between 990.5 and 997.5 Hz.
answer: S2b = 200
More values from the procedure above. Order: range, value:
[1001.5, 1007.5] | 314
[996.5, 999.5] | 237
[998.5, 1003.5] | 279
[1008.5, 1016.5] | 306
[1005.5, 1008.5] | 319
